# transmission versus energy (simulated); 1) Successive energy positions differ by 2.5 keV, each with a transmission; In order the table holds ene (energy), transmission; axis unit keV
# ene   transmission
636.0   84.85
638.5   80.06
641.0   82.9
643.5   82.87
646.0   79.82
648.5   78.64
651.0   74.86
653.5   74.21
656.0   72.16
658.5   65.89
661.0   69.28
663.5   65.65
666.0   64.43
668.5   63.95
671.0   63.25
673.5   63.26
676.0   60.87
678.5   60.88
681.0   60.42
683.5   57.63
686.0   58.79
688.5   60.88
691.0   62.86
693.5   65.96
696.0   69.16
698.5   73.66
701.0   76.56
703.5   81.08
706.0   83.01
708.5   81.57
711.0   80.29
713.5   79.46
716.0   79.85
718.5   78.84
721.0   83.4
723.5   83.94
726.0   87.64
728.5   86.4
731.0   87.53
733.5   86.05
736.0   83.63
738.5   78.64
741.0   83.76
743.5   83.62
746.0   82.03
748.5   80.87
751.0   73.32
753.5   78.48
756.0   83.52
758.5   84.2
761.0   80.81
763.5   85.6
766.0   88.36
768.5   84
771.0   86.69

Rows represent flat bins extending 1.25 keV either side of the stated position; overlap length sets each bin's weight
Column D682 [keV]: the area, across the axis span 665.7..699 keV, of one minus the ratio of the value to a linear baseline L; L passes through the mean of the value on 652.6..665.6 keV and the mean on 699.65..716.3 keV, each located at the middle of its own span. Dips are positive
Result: 5.1 keV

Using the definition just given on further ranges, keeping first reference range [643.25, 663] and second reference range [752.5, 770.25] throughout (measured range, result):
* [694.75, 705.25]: 0.36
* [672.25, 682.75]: 2.06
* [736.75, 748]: 0.00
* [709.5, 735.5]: -1.00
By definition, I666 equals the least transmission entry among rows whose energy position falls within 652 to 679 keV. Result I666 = 60.87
